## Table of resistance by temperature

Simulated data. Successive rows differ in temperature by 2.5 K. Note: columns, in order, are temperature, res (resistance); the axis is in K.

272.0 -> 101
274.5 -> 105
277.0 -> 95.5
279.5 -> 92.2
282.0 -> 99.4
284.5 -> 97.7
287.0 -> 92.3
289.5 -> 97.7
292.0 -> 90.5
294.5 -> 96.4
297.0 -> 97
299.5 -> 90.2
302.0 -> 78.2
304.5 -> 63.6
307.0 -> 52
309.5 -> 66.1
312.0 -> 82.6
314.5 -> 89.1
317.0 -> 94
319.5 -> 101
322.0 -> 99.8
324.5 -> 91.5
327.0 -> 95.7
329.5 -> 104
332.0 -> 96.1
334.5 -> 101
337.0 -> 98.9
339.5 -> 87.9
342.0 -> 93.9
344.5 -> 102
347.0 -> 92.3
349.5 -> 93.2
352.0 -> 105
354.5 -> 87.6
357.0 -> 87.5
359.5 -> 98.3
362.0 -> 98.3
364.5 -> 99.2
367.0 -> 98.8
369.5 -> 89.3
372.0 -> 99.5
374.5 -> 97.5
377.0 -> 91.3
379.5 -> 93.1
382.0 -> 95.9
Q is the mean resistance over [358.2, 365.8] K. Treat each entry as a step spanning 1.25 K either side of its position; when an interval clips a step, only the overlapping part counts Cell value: 98.5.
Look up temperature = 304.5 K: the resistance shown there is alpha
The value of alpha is 63.6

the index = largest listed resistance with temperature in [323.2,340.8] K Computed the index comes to 104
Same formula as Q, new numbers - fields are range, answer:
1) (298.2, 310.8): 70.2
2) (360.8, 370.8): 96.4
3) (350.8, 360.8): 94.6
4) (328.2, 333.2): 100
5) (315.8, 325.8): 96.6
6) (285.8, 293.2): 93.5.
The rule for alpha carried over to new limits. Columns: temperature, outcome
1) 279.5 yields 92.2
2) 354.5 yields 87.6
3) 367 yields 98.8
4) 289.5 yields 97.7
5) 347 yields 92.3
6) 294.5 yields 96.4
